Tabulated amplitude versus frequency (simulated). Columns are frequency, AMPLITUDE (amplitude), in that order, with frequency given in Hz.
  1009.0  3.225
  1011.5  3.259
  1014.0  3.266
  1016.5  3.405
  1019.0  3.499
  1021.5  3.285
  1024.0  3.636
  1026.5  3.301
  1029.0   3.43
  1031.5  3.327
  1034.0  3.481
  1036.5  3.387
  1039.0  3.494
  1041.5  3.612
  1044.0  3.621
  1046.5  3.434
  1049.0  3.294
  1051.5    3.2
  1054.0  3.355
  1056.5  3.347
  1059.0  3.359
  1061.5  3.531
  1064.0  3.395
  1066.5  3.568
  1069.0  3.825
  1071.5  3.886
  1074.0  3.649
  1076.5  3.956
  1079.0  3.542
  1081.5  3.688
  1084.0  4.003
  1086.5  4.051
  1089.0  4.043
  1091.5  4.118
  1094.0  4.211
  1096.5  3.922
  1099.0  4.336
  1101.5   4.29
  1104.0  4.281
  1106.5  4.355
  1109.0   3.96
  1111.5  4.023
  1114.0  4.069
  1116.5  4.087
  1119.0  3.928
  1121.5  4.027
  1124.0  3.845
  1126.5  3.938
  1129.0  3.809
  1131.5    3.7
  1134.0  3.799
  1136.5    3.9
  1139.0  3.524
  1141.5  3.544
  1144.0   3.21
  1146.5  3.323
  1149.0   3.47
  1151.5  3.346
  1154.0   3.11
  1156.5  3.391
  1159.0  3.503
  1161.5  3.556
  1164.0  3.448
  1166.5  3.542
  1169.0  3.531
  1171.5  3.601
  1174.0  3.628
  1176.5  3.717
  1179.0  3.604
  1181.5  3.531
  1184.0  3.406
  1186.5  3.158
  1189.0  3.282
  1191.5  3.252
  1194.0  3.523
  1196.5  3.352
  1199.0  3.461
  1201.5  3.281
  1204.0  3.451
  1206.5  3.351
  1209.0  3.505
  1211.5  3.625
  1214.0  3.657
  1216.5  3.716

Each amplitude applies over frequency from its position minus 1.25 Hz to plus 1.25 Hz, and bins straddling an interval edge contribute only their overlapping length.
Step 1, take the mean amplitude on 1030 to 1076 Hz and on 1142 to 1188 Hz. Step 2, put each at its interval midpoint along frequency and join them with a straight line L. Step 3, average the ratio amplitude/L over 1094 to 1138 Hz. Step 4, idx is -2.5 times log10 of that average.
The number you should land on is -0.16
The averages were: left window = 3.49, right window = 3.45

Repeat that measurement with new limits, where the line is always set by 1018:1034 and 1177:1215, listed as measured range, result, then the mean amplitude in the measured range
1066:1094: -0.134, 3.87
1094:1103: -0.219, 4.19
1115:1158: -0.067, 3.65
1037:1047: -0.037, 3.54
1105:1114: -0.198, 4.11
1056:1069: -0.019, 3.48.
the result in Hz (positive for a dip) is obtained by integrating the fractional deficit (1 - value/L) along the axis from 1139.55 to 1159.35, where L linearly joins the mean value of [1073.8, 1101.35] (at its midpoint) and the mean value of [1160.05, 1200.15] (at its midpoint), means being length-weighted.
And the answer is 1.5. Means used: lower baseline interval 3.98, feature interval 3.36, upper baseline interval 3.47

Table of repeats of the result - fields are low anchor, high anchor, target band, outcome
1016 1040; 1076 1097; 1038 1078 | 1.7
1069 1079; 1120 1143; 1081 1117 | -3.0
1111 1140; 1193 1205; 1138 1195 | 2.8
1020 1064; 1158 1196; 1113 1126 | -2.0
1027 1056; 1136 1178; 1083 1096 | -2.4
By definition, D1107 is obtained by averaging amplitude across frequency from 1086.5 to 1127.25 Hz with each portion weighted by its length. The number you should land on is 4.09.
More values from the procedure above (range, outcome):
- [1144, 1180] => 3.47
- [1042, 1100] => 3.71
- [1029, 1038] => 3.41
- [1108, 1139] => 3.91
